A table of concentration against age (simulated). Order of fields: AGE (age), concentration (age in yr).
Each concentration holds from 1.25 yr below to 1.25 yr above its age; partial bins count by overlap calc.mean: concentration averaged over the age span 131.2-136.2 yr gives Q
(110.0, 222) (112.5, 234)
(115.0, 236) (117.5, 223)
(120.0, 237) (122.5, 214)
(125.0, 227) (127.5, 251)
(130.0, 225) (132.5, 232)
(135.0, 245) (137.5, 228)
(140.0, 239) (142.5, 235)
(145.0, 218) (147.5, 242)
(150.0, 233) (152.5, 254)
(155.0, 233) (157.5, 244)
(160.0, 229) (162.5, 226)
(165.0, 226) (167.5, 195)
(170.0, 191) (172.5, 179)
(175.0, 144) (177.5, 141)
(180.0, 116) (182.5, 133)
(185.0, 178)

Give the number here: 238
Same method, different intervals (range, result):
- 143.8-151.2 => 231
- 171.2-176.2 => 162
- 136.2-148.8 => 232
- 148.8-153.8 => 244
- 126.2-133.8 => 236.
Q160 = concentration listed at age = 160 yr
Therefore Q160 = 229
